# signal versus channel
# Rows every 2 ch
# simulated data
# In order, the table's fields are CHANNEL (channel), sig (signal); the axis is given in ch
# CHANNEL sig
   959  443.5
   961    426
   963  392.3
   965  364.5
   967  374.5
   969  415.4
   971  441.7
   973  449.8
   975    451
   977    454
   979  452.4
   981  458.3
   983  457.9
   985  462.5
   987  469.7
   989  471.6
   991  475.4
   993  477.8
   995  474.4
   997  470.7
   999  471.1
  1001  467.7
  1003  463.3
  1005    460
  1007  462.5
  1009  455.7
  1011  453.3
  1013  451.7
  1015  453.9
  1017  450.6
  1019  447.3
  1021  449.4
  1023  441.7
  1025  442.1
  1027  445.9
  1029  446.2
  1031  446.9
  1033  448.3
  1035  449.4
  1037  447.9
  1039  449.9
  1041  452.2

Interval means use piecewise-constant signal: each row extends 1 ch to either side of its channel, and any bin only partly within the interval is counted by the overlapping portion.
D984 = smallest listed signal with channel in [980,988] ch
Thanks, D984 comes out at 457.9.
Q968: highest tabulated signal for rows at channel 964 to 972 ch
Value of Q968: 441.7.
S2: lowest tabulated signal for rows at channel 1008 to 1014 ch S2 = 451.7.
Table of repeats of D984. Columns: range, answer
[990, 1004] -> 463.3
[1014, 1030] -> 441.7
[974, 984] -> 451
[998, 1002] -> 467.7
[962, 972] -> 364.5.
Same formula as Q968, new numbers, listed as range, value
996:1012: 471.1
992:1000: 477.8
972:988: 469.7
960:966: 426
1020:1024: 449.4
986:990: 471.6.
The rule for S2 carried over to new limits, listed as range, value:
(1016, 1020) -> 447.3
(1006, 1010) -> 455.7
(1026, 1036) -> 445.9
